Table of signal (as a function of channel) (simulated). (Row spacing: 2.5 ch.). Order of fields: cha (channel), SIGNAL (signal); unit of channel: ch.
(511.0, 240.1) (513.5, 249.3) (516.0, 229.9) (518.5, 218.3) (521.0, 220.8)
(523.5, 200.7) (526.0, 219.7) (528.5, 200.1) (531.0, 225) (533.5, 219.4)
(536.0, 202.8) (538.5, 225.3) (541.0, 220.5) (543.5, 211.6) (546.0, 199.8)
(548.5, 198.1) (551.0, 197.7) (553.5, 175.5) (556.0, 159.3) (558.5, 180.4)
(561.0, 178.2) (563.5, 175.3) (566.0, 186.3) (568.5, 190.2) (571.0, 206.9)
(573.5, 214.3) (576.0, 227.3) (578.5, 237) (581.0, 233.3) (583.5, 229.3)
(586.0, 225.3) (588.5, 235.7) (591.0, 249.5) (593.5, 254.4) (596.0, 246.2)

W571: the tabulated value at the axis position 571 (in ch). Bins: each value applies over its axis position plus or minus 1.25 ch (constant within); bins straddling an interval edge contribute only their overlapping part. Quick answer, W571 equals 206.9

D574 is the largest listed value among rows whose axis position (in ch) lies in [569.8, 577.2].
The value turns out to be 227.3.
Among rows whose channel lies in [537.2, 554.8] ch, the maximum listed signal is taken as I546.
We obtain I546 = 225.3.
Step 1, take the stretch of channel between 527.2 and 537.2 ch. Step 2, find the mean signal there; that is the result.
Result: 212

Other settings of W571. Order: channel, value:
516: 229.9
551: 197.7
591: 249.5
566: 186.3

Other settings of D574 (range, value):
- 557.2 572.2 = 206.9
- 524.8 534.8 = 225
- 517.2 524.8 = 220.8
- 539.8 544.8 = 220.5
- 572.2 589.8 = 237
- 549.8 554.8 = 197.7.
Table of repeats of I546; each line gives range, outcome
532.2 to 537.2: 219.4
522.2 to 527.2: 219.7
